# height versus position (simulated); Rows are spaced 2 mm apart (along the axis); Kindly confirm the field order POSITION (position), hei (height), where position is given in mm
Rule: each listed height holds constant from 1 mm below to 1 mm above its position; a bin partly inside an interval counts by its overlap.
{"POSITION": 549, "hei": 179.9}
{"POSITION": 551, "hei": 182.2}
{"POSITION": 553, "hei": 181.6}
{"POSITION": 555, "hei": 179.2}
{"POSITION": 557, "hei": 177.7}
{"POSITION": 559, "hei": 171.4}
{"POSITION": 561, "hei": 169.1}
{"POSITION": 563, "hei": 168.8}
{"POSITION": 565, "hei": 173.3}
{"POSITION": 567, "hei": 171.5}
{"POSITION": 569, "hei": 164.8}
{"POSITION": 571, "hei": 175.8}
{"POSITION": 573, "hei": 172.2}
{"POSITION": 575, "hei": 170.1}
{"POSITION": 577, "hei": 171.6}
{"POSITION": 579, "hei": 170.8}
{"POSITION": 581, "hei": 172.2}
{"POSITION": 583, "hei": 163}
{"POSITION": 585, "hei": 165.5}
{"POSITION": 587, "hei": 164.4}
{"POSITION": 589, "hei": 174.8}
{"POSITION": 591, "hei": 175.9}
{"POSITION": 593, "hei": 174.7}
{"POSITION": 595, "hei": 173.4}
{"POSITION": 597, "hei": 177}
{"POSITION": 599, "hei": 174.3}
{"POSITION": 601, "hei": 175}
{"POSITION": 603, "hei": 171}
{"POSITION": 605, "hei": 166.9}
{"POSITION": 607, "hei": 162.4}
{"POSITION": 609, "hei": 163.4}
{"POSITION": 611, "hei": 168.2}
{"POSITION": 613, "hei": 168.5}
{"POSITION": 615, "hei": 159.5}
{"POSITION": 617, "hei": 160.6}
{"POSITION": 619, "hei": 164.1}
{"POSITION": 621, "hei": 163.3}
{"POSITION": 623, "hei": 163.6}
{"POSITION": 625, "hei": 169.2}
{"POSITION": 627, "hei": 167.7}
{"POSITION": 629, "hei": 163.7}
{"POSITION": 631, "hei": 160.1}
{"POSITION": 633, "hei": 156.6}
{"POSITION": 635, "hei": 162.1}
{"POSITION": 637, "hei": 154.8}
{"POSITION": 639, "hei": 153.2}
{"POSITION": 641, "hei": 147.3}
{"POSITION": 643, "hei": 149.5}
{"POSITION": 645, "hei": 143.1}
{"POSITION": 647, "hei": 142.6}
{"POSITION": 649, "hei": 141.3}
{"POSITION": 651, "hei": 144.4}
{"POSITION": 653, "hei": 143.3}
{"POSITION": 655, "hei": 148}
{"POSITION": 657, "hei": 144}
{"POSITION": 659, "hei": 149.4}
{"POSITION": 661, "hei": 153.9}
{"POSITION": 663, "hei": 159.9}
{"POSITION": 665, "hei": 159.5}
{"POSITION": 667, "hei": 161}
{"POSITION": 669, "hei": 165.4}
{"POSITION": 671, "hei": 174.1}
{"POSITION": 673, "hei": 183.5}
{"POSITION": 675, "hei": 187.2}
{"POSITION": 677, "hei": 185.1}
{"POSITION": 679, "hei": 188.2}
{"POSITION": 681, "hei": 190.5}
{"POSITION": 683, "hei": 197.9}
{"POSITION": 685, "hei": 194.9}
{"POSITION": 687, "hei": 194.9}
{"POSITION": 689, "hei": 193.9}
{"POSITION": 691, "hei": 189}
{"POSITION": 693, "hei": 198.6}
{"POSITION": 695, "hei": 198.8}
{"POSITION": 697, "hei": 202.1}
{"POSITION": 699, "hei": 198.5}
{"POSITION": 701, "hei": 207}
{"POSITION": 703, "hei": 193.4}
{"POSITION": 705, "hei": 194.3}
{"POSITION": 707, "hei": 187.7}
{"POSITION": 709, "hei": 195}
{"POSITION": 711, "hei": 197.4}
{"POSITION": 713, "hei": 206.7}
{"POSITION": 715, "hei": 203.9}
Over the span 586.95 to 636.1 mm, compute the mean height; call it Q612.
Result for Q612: 167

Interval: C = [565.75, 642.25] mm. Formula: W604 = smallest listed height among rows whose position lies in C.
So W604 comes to 147.3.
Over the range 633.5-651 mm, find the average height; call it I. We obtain 149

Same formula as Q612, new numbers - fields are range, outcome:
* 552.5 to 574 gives 173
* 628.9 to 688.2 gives 163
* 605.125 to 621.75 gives 164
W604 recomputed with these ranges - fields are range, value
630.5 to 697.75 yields 141.3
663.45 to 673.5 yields 159.5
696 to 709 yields 187.7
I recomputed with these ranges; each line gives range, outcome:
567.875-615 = 170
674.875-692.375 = 192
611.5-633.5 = 164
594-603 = 174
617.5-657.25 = 154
